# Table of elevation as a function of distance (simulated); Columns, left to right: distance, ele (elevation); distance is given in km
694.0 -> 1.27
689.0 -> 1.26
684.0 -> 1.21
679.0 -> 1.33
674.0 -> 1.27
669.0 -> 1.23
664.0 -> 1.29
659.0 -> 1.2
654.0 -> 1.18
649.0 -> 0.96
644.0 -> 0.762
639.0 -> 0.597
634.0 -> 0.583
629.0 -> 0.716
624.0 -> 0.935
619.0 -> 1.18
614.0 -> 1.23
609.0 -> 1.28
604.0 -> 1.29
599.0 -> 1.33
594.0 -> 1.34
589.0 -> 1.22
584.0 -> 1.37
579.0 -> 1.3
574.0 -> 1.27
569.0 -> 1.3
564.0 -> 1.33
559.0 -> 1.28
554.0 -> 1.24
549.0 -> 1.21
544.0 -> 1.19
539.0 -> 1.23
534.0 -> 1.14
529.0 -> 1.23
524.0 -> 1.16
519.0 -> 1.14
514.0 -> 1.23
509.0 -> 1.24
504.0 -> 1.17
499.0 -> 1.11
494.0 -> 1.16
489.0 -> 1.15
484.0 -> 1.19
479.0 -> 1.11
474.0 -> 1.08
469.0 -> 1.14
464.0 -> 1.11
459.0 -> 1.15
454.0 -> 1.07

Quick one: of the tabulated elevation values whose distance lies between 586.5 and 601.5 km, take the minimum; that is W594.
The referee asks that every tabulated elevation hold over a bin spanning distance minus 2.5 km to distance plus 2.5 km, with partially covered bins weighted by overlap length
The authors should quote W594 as 1.22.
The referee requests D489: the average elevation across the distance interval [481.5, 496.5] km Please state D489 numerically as 1.17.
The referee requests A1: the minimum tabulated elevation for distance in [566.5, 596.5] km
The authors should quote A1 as 1.22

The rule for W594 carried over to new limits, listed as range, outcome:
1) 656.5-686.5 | 1.2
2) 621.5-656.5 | 0.583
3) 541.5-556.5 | 1.19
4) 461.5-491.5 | 1.08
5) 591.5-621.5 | 1.18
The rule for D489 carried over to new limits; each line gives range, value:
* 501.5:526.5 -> 1.19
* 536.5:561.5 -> 1.23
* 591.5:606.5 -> 1.32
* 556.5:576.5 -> 1.29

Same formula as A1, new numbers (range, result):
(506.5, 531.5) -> 1.14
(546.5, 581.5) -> 1.21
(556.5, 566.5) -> 1.28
